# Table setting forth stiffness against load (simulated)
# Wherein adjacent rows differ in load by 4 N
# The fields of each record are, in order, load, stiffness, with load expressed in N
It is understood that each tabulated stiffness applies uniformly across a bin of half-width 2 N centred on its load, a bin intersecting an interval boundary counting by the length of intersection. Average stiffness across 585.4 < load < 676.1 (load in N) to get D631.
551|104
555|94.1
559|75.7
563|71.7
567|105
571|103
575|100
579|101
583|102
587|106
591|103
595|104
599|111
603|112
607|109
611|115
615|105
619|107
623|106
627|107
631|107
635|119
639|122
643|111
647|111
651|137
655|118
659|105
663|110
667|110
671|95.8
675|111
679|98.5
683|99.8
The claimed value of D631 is 111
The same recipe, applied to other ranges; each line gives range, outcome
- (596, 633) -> 109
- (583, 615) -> 108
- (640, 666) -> 115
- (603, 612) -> 112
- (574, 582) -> 101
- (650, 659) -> 121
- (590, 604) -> 108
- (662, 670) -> 108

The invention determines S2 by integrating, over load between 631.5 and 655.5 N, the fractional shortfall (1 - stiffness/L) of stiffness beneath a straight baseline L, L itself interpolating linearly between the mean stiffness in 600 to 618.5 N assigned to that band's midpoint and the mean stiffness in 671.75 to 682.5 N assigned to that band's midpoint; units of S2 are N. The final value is -2.8 N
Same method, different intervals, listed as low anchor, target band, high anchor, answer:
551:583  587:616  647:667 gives -1.6 N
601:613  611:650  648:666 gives 0.9 N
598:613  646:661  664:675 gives -1.6 N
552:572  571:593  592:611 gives -0.6 N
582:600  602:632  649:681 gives -0.4 N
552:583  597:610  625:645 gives -0.8 N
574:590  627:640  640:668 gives -0.3 N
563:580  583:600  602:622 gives -0.2 N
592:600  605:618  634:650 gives 0.1 N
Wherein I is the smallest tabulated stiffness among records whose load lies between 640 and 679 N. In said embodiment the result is 95.8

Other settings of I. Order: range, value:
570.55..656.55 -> 100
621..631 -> 106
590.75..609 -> 103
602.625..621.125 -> 105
